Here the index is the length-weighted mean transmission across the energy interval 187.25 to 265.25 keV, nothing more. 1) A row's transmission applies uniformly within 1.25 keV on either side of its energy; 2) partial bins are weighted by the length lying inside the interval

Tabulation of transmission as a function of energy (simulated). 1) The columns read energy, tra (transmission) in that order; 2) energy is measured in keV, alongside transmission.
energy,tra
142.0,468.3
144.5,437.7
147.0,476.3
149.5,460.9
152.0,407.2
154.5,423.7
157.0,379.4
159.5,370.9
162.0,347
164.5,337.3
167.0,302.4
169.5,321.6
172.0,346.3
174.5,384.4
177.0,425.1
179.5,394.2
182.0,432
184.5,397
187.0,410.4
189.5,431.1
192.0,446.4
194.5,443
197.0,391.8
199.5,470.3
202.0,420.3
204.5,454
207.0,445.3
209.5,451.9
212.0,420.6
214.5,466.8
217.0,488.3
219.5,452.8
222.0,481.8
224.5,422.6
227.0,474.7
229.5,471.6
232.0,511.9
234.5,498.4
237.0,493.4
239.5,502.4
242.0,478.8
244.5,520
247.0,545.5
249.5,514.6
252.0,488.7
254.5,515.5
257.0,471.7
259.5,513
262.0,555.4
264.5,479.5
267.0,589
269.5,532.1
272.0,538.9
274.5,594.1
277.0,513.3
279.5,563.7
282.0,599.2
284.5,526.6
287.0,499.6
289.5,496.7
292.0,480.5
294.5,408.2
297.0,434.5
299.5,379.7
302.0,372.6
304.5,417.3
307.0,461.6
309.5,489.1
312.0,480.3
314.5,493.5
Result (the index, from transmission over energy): 474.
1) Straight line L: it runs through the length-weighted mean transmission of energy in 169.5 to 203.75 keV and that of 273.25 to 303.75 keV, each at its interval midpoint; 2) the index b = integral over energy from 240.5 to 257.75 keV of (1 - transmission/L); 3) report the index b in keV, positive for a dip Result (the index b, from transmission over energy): -1.8 keV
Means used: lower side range 412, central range 506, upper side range 488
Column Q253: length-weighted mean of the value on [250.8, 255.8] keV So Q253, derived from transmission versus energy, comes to 502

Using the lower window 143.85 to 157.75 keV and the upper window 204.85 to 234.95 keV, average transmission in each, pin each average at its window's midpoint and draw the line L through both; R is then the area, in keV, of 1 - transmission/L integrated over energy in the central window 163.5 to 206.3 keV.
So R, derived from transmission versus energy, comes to 4.5 keV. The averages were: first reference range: 432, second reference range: 464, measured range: 401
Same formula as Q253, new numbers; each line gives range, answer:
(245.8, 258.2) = 507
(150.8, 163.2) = 386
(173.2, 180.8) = 401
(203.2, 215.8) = 448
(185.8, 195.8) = 433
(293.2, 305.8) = 403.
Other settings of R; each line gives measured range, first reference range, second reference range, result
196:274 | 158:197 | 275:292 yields -3.66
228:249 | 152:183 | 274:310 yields -3.33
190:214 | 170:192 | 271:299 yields -0.84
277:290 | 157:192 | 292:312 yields -3.51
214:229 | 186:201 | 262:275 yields 0.30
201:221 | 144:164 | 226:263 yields 0.76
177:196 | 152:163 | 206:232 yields -0.08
